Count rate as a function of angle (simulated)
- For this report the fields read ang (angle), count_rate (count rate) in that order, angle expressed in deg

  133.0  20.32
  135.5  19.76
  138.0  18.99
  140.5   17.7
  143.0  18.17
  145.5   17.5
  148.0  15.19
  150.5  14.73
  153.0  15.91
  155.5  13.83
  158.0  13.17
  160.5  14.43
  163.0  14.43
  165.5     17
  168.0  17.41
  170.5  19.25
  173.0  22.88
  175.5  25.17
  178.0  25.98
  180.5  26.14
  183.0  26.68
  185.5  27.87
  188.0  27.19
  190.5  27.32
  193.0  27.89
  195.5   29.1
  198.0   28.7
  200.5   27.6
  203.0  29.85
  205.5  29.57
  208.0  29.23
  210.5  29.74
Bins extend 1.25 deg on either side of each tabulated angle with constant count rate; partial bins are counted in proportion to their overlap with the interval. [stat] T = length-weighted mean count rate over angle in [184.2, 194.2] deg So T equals 27.6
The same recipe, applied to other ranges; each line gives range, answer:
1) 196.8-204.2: 28.7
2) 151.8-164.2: 14.3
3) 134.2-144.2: 18.7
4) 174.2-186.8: 26.4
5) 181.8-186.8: 27.3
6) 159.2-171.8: 16.5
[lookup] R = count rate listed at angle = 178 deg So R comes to 25.98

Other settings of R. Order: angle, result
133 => 20.32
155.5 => 13.83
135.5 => 19.76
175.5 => 25.17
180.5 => 26.14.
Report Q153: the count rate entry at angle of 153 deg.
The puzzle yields 15.91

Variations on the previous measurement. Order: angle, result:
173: 22.88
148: 15.19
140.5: 17.7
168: 17.41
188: 27.19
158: 13.17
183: 26.68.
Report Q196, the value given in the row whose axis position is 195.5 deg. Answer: 29.1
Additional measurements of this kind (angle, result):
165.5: 17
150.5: 14.73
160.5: 14.43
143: 18.17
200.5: 27.6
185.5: 27.87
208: 29.23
